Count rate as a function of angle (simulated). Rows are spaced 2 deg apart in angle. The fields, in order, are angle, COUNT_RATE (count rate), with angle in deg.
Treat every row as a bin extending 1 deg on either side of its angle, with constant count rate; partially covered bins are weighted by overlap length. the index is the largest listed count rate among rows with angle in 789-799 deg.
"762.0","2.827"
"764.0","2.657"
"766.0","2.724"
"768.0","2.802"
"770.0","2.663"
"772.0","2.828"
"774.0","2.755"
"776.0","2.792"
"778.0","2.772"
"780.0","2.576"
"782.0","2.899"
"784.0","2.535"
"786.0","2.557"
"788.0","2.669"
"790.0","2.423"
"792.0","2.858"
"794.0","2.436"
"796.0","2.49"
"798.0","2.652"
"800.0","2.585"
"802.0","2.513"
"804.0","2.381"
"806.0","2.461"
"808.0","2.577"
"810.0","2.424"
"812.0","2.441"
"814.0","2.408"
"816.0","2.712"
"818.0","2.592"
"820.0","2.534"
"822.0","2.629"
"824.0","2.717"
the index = 2.858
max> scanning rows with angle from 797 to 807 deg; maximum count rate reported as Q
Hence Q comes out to 2.652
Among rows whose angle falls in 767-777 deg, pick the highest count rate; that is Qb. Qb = 2.828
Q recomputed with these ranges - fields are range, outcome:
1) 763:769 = 2.802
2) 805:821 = 2.712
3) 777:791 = 2.899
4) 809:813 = 2.441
